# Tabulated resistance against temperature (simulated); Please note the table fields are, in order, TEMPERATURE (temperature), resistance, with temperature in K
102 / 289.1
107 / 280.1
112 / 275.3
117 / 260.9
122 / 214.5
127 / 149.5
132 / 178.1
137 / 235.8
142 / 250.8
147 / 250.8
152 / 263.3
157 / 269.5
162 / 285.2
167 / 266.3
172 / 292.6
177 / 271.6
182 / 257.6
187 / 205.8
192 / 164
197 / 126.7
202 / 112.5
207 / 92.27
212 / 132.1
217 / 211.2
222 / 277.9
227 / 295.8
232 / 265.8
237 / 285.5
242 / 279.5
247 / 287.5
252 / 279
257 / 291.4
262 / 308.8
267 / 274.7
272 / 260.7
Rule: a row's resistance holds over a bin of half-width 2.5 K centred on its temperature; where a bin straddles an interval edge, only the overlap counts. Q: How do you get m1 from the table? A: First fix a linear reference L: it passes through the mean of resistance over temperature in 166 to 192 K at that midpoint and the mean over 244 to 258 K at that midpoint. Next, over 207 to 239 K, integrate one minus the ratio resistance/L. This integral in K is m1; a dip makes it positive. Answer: 4.7 K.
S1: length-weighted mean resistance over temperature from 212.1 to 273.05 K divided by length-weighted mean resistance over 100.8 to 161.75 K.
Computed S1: 1.11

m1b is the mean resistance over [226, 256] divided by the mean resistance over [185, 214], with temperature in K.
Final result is 2.05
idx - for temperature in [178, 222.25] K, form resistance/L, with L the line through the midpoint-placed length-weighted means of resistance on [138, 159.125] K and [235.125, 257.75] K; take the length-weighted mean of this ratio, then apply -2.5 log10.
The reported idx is 0.48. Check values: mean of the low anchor 257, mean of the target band 174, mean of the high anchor 284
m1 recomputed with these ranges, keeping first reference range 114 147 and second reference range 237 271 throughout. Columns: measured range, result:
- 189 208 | 9.4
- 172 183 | -1.3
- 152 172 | -3.3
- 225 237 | -0.4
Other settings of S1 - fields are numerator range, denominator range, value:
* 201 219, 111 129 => 0.61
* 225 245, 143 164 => 1.06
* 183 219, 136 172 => 0.58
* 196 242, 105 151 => 0.89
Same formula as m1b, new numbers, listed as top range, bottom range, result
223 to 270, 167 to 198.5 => 1.26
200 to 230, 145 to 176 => 0.70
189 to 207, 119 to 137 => 0.68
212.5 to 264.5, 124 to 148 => 1.29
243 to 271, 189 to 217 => 2.13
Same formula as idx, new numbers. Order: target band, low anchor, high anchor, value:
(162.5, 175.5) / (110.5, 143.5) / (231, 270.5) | -0.16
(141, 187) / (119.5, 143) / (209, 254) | -0.20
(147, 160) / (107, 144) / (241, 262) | -0.10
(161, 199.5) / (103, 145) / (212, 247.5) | 0.07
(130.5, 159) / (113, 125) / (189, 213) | -0.20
